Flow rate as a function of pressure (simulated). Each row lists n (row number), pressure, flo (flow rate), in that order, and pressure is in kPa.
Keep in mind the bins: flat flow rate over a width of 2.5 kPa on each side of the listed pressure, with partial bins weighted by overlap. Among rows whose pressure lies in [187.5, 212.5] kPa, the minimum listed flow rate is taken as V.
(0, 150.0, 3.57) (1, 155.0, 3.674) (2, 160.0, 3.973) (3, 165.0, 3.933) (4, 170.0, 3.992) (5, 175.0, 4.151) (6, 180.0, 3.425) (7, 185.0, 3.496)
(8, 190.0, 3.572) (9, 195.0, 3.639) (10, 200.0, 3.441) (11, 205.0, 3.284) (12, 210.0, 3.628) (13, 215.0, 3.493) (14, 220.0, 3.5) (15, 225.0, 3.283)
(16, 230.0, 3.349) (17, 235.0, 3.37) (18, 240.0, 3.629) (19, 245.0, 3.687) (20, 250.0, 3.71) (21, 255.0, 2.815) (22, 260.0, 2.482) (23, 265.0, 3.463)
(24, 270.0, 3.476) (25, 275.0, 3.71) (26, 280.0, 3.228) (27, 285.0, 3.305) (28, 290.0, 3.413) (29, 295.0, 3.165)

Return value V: 3.284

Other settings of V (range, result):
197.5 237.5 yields 3.283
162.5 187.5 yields 3.425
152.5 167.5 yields 3.674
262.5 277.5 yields 3.463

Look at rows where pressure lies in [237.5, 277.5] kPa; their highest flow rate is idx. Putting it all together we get 3.71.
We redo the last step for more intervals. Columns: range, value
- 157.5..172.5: 3.992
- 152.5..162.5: 3.973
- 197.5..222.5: 3.628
